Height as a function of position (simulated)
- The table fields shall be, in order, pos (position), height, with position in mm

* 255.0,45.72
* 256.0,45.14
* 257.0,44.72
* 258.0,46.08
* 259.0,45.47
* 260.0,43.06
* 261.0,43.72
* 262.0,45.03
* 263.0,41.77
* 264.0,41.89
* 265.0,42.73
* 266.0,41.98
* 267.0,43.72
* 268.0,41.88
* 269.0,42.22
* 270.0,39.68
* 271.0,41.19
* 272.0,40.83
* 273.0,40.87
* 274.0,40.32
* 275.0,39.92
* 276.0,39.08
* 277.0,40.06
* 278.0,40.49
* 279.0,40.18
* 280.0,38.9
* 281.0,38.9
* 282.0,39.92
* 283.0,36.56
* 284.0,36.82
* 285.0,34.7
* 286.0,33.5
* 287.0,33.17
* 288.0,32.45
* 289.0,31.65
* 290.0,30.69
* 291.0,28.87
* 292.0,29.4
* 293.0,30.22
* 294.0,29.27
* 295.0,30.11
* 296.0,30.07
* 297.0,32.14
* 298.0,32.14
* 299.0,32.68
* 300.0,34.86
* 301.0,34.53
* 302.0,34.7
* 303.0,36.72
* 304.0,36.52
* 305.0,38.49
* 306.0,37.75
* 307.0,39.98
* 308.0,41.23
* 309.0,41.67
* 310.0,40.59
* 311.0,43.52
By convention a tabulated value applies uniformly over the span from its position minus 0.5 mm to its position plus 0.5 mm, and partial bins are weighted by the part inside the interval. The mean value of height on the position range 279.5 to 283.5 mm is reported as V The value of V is 38.6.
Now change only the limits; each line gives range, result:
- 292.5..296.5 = 29.9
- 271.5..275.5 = 40.5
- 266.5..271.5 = 41.7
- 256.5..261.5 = 44.6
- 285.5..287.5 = 33.3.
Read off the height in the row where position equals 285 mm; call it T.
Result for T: 34.7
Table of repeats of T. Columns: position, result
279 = 40.18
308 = 41.23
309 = 41.67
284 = 36.82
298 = 32.14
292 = 29.4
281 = 38.9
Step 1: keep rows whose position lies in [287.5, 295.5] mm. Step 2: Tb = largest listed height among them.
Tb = 32.45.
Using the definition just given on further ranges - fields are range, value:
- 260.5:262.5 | 45.03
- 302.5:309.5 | 41.67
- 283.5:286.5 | 36.82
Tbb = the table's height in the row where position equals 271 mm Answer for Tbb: 41.19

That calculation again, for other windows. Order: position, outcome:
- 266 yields 41.98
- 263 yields 41.77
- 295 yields 30.11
